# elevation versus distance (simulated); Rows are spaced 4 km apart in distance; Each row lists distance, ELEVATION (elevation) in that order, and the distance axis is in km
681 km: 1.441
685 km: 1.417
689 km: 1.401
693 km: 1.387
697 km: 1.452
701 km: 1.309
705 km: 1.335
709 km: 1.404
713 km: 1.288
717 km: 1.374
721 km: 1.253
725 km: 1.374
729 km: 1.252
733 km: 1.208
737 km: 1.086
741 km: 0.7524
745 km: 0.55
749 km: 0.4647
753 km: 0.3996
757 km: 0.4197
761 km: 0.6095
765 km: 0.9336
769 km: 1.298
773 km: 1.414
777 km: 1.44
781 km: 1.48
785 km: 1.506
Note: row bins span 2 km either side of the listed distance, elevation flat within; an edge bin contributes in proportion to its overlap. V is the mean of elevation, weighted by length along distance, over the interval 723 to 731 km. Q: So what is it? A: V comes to 1.31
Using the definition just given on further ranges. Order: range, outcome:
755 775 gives 0.935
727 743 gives 1.07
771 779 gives 1.43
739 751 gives 0.589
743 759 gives 0.459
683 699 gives 1.41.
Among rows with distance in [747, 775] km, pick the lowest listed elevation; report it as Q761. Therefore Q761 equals 0.3996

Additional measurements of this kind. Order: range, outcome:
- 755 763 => 0.4197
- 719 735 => 1.208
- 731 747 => 0.55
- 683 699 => 1.387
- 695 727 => 1.253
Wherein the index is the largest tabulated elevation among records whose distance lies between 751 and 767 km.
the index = 0.9336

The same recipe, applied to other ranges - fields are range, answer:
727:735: 1.252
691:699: 1.452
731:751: 1.208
